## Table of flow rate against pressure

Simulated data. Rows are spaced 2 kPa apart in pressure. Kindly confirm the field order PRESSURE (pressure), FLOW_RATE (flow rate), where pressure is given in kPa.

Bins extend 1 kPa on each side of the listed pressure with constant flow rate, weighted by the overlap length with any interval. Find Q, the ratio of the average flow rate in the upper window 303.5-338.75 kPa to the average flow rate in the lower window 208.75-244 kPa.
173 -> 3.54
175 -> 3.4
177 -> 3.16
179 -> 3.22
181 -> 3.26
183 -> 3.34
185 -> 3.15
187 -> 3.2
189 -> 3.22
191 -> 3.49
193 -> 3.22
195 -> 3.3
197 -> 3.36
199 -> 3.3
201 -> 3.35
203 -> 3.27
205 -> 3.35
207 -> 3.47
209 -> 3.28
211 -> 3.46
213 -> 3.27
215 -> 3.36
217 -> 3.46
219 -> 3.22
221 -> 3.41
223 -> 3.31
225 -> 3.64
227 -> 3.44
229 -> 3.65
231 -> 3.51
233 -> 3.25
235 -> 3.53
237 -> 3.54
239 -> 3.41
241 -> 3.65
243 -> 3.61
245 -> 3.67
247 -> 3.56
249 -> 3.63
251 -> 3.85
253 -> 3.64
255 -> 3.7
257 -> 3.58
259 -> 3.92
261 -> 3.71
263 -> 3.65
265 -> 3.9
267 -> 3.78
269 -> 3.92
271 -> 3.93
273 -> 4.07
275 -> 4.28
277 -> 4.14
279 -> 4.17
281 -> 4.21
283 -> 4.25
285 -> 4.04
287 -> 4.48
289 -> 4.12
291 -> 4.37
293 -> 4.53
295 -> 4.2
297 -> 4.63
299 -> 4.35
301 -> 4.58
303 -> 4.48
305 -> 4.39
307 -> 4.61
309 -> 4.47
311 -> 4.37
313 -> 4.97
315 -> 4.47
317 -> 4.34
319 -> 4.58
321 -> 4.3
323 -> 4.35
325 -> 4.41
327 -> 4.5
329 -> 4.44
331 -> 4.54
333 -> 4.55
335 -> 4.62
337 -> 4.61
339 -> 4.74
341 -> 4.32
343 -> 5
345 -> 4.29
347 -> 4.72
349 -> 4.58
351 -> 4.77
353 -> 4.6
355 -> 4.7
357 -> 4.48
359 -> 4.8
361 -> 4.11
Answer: 1.3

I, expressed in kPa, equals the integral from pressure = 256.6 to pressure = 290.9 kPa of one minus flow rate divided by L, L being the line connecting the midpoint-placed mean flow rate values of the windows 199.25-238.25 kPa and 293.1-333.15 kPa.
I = 0.06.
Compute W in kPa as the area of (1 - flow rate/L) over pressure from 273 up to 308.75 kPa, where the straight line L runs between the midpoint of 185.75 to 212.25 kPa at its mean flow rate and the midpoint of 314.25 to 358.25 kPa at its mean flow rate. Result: -1.7 kPa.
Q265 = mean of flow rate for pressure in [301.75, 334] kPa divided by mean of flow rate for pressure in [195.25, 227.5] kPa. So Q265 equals 1.33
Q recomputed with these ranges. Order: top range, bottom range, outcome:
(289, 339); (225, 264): 1.24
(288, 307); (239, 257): 1.21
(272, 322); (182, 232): 1.30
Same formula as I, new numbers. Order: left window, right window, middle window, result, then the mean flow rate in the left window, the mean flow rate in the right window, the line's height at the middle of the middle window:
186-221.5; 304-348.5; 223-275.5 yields 1.34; 3.33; 4.53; 3.78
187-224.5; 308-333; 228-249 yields 0.70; 3.34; 4.48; 3.67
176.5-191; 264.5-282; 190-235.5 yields 1.50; 3.24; 4.05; 3.5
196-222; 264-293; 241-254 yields 0.43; 3.35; 4.13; 3.78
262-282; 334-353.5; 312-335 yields -0.27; 4.01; 4.63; 4.45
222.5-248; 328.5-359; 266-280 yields -0.50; 3.52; 4.61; 3.9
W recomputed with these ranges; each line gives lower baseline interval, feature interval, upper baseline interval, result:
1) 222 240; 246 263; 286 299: 0.6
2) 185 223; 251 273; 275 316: 1.2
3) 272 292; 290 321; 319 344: -0.8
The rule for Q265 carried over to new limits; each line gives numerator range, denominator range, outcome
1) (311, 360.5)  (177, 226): 1.37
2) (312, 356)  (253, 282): 1.17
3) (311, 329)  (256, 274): 1.17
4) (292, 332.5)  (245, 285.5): 1.15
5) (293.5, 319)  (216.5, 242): 1.30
